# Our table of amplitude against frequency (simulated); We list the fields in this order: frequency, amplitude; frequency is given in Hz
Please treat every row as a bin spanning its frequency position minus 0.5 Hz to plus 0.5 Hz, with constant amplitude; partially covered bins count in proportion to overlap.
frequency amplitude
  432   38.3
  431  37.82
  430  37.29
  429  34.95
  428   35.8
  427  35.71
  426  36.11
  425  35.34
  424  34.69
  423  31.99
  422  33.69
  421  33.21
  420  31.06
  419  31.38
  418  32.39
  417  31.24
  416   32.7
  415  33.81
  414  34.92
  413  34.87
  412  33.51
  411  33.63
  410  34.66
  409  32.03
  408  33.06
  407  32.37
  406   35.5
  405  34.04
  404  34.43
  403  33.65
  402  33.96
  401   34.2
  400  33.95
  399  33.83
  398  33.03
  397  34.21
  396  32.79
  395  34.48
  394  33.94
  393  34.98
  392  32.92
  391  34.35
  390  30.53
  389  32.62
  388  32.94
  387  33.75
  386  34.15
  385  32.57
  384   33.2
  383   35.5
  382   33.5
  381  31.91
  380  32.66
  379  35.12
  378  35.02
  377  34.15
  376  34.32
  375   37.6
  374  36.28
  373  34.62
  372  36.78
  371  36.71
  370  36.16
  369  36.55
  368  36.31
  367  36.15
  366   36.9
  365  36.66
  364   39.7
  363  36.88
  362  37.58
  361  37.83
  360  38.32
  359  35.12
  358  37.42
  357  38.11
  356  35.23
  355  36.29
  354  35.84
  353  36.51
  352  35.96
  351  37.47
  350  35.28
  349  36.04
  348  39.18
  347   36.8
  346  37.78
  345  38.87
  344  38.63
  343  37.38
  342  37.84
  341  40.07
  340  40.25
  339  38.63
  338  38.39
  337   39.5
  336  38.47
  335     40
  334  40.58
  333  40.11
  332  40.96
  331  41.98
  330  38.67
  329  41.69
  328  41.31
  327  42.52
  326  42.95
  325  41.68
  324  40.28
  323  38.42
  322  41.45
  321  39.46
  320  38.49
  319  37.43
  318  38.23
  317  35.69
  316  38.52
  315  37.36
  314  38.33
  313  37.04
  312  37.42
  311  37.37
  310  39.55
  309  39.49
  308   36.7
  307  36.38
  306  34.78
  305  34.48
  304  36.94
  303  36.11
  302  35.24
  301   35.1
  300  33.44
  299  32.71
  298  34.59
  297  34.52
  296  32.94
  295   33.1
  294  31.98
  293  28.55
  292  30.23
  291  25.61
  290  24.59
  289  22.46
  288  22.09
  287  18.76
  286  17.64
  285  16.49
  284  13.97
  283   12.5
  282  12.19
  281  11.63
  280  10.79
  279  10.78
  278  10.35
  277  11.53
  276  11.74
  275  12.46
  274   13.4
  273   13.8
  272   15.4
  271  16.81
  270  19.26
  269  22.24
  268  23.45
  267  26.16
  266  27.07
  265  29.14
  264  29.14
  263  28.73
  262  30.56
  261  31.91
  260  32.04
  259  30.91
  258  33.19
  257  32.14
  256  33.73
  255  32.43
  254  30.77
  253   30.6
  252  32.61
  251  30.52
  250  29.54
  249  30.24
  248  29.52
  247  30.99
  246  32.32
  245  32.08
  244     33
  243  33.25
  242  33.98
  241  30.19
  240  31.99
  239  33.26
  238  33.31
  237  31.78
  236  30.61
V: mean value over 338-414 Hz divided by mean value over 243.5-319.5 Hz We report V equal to 1.3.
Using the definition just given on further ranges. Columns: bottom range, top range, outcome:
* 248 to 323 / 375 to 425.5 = 1.19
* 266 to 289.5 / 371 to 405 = 2.11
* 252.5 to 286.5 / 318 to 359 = 1.79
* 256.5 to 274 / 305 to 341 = 1.52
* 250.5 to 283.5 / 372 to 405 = 1.49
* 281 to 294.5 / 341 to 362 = 1.77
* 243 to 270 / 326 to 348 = 1.32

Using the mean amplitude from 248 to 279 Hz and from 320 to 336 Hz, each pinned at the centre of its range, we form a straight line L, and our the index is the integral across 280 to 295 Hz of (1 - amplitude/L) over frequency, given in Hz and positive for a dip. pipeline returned 5.0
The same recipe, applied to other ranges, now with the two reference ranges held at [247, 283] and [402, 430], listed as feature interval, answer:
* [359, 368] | -2.1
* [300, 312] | -4.6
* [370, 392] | -2.0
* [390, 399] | -0.4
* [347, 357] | -2.4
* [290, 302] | -2.9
